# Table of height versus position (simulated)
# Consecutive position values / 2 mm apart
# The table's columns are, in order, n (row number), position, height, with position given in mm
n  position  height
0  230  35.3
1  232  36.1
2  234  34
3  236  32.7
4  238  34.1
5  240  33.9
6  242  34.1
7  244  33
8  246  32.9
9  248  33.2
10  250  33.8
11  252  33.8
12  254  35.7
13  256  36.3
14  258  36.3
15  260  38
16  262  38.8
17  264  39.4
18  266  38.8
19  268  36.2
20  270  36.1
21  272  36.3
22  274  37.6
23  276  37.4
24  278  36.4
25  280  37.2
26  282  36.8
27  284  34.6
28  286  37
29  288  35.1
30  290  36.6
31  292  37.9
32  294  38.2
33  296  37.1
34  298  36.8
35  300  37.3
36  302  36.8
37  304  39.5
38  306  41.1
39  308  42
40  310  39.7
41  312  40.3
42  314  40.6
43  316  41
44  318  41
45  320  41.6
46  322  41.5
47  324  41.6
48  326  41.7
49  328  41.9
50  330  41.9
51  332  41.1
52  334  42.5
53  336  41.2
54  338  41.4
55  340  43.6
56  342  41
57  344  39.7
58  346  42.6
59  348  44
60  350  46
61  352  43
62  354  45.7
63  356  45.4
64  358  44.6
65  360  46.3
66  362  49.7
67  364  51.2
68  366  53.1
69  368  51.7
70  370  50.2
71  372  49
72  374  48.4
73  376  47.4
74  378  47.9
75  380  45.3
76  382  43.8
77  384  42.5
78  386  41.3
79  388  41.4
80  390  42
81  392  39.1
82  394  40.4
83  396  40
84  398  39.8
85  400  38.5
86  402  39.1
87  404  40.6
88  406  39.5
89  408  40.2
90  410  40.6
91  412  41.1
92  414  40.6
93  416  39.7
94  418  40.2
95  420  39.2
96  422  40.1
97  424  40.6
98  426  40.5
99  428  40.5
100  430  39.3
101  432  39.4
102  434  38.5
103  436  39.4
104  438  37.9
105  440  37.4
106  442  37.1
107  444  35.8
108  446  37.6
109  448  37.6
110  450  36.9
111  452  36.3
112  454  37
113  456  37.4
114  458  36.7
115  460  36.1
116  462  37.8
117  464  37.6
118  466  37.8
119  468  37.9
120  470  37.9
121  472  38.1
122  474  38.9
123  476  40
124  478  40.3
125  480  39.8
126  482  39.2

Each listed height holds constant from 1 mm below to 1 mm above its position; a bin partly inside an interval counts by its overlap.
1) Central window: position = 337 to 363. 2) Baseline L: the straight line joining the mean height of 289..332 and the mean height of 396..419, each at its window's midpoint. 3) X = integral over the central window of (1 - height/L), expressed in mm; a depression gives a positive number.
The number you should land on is -2.7 mm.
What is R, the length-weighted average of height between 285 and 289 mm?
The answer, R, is 36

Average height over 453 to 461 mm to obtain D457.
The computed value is 36.8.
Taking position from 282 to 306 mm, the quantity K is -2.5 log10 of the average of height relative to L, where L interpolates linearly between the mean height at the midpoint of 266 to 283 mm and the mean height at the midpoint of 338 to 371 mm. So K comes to 0.055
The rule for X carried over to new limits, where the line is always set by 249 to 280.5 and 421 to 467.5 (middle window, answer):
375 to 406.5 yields -3.5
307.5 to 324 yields -1.7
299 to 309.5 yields -0.7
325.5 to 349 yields -2.9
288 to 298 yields -0.1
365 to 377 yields -4.0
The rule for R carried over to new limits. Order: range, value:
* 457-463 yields 36.9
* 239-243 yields 34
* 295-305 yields 37.5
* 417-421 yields 39.7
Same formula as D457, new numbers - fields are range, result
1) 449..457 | 36.9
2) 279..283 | 37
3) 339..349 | 42.2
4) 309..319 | 40.5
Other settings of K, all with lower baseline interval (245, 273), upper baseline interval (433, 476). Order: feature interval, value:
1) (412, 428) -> -0.081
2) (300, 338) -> -0.121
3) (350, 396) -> -0.232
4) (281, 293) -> 0.000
